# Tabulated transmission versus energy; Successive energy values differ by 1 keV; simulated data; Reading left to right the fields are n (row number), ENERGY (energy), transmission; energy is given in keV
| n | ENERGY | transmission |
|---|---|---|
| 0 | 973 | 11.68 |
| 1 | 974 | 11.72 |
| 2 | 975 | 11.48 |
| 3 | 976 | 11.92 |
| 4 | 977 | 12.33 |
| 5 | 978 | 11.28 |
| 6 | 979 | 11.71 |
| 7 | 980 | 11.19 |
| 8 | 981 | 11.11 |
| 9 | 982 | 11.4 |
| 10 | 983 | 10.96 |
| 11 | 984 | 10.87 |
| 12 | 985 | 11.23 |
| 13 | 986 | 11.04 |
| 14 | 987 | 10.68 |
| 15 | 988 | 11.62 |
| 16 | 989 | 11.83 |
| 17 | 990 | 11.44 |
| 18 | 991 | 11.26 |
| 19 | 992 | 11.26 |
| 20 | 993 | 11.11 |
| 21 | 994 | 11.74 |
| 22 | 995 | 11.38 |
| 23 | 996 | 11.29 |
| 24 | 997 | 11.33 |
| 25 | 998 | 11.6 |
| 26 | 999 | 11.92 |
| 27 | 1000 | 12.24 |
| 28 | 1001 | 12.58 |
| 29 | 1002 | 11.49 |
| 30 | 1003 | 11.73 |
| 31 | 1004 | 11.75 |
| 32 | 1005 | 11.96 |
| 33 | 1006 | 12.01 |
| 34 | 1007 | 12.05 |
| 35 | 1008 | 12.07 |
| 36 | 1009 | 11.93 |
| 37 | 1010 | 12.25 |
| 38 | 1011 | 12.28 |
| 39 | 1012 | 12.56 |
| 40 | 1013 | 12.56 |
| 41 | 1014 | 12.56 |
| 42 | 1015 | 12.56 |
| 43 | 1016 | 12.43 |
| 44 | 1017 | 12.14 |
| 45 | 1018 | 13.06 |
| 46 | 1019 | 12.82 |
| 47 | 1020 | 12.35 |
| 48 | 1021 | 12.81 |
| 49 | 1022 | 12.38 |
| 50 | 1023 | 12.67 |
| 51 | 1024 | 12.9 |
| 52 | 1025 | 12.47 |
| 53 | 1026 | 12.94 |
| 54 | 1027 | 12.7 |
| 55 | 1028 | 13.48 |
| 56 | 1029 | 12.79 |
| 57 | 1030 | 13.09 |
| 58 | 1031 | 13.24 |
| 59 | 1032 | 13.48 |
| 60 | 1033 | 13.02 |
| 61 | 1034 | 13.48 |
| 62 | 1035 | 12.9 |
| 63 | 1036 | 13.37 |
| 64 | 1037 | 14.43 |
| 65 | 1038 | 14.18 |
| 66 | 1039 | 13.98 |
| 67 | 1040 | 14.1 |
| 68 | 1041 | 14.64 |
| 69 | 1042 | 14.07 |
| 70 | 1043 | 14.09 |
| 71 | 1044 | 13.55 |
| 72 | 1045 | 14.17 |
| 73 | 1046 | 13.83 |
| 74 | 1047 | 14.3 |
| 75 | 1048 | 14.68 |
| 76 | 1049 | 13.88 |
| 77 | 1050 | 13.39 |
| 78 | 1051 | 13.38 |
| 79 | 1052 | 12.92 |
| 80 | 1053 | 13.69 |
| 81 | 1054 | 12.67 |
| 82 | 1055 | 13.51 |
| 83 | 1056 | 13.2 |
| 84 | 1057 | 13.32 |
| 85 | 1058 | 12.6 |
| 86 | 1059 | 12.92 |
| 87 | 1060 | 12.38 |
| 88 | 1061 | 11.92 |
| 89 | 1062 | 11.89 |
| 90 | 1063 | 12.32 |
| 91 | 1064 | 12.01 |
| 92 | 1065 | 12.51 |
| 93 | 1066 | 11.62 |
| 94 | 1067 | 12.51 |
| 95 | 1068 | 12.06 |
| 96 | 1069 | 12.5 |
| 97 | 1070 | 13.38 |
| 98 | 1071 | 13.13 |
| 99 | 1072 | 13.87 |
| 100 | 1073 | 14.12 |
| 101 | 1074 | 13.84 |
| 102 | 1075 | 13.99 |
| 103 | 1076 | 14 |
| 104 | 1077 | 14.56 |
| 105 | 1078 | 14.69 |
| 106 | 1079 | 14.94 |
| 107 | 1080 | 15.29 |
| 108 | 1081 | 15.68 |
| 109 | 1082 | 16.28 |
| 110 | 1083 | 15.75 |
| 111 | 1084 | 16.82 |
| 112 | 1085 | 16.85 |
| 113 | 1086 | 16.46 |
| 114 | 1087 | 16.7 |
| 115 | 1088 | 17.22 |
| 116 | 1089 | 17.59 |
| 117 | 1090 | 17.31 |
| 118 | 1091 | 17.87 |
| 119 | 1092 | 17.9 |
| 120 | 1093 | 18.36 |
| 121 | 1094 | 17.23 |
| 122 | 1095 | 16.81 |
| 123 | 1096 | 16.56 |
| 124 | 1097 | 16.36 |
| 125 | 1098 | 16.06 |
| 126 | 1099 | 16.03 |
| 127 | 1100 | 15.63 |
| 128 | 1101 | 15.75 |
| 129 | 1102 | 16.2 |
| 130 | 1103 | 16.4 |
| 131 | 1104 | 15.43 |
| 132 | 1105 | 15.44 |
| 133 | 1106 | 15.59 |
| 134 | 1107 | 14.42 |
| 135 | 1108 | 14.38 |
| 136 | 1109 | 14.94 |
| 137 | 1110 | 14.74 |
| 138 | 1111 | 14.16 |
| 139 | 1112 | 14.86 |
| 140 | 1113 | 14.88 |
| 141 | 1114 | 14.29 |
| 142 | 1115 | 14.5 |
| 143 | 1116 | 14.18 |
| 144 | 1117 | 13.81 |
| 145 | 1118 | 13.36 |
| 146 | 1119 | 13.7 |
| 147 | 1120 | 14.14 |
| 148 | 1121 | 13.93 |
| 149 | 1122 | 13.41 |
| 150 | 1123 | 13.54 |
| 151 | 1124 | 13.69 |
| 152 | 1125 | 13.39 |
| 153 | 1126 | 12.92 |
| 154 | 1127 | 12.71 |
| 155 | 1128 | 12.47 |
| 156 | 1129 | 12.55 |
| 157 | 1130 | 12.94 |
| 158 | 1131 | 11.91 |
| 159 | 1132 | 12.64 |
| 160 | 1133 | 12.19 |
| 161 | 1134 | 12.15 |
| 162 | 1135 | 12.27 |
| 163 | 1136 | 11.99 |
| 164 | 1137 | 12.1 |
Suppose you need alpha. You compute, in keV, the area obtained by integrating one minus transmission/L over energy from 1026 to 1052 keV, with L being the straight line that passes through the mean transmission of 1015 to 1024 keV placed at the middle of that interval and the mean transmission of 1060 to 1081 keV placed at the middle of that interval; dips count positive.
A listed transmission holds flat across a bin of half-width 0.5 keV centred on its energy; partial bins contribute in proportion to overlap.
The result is -1.6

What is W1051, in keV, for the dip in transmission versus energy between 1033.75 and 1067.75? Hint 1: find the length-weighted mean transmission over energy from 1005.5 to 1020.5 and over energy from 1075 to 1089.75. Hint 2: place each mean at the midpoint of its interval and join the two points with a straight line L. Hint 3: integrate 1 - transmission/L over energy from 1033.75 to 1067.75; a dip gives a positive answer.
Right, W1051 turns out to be 2.3 keV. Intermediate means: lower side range 12.4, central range 13.3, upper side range 15.9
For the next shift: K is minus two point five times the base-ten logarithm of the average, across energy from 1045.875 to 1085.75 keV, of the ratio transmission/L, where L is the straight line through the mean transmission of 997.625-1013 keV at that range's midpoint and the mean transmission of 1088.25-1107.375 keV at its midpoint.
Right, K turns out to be 0.096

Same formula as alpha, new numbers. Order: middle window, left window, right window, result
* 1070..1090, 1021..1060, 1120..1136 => -3.3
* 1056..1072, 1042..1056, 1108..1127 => 1.4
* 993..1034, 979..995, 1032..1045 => 0.7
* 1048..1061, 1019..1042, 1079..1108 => 1.1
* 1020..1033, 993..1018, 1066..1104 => 0.1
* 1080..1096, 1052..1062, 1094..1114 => -2.5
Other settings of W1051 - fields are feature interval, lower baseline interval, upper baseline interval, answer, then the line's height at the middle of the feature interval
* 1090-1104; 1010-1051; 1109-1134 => -3.4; 13.5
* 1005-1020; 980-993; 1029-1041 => 0.1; 12.5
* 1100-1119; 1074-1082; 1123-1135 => -1.9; 13.5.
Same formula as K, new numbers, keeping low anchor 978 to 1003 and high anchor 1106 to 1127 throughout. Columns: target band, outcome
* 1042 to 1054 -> -0.09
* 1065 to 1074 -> 0.01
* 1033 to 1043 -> -0.12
